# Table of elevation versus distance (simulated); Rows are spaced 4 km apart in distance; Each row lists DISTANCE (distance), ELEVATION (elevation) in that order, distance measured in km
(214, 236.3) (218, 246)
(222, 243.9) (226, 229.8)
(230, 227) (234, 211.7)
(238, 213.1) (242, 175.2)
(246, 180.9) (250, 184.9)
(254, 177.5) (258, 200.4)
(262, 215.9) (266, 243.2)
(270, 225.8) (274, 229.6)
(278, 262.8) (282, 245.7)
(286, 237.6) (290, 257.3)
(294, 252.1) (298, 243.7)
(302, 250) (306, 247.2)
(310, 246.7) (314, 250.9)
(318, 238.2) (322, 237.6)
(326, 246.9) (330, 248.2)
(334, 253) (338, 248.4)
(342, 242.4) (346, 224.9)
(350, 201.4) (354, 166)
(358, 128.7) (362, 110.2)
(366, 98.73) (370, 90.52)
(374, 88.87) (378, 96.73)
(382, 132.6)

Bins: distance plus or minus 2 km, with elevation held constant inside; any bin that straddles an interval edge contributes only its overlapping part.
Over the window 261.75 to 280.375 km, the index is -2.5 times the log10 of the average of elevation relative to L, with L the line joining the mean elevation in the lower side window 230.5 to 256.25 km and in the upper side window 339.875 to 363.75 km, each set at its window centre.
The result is -0.25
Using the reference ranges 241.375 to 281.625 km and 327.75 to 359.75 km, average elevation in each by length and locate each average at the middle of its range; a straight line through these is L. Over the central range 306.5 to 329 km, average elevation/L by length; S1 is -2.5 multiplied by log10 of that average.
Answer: -0.14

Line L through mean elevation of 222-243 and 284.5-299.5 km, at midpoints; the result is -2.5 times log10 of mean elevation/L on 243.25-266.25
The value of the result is 0.16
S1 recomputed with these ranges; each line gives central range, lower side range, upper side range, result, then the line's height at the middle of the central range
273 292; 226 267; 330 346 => -0.129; 220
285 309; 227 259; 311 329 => -0.084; 230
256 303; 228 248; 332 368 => -0.215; 196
